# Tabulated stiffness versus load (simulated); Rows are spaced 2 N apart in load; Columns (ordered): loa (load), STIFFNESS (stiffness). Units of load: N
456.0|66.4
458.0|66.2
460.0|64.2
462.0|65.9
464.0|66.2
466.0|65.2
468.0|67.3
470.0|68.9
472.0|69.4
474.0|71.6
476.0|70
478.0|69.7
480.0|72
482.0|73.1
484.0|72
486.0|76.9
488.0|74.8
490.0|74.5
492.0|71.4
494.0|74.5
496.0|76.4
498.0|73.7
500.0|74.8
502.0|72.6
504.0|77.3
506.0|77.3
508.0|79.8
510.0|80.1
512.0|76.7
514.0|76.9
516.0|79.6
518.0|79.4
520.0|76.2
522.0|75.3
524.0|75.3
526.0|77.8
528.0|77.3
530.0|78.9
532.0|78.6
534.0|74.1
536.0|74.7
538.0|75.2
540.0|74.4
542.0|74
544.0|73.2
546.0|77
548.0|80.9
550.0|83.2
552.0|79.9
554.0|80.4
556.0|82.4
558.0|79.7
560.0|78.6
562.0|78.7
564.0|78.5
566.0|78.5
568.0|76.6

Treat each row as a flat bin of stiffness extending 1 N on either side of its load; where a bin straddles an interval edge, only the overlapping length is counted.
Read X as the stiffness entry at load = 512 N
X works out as 76.7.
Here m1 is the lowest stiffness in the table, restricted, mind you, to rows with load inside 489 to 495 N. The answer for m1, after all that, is 71.4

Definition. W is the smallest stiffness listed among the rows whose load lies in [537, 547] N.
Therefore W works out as 73.2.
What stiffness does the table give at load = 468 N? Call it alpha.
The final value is 67.3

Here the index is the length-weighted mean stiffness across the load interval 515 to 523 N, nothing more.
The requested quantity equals 77.6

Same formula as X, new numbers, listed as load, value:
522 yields 75.3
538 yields 75.2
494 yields 74.5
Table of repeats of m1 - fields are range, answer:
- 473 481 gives 69.7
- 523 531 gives 75.3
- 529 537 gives 74.1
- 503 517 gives 76.7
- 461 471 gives 65.2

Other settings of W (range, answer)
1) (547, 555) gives 79.9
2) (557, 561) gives 78.6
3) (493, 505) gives 72.6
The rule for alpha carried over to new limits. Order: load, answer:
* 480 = 72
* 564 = 78.5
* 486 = 76.9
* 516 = 79.6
